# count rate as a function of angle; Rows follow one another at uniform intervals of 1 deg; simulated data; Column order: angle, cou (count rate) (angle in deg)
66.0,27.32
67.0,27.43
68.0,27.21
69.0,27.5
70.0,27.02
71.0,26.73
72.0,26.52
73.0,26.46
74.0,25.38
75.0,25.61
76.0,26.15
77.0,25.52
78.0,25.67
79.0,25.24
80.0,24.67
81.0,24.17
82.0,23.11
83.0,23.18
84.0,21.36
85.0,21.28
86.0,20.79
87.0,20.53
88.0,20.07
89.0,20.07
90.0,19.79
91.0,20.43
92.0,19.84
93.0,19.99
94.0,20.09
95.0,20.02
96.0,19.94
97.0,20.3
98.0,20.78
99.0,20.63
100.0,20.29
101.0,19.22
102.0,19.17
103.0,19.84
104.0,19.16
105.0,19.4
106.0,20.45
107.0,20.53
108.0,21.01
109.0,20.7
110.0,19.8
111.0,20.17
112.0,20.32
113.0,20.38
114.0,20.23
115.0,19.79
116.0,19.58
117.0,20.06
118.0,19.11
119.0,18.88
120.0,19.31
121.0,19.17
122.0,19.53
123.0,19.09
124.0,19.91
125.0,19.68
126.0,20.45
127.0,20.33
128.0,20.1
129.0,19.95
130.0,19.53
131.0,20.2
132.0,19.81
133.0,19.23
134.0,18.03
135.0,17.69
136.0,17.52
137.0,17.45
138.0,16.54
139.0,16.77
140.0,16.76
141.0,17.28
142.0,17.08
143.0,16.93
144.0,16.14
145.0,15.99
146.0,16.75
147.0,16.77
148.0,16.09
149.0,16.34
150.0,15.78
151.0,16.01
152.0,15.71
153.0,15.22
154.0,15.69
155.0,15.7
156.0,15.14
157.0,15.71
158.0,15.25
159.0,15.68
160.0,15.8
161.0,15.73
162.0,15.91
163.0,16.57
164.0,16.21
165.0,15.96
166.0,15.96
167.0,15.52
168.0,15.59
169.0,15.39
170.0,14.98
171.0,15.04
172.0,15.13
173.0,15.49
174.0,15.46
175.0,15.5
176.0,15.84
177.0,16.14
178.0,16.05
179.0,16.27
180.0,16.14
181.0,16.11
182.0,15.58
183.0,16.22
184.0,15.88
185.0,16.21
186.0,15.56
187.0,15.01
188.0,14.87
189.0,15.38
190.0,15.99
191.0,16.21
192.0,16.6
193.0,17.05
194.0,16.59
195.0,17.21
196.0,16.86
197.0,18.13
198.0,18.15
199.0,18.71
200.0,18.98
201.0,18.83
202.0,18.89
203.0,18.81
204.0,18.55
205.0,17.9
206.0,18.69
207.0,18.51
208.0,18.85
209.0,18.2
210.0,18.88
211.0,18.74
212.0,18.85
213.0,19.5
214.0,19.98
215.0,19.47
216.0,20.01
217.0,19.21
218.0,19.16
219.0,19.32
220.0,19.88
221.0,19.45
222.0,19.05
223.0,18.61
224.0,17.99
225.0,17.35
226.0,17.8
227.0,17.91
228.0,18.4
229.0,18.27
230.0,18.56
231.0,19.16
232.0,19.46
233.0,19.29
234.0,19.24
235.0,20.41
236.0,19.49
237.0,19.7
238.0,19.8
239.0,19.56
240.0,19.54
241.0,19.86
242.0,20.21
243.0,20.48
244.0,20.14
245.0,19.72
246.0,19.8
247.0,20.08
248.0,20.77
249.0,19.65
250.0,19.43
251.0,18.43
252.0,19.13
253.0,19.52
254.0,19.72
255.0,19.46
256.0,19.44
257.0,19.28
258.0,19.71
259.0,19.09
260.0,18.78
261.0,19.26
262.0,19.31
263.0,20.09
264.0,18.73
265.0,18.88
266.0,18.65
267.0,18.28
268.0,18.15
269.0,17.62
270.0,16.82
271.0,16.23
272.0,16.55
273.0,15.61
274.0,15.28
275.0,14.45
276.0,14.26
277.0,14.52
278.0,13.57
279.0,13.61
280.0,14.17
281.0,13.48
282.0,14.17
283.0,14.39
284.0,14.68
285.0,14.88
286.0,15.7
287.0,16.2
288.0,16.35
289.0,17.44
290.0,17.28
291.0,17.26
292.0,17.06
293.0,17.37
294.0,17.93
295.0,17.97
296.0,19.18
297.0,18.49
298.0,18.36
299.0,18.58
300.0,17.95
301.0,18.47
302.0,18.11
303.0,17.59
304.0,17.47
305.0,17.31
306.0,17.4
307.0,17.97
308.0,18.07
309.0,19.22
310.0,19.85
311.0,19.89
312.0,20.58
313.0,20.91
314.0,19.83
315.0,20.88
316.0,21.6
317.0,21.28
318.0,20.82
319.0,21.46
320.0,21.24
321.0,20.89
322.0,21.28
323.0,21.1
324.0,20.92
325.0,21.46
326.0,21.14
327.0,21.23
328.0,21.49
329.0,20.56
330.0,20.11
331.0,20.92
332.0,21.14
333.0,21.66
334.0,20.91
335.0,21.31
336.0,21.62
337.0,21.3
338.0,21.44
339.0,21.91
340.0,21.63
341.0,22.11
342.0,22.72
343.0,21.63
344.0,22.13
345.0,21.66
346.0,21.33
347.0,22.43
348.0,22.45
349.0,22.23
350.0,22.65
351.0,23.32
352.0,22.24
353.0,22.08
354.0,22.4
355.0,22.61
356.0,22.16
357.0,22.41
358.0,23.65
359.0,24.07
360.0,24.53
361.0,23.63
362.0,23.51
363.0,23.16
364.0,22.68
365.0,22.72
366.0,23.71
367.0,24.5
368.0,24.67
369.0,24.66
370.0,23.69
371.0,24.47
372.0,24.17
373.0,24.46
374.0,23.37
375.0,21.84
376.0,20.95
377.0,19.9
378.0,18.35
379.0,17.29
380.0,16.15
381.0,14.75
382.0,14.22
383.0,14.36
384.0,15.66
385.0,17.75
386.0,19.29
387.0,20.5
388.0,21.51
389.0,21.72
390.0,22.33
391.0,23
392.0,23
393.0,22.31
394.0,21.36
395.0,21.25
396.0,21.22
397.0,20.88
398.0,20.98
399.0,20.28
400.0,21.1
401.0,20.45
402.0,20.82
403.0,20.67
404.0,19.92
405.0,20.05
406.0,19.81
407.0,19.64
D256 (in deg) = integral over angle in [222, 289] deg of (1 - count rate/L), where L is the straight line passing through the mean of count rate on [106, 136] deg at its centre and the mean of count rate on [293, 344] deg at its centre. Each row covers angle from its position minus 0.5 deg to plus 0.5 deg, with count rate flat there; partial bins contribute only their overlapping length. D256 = 6.8 deg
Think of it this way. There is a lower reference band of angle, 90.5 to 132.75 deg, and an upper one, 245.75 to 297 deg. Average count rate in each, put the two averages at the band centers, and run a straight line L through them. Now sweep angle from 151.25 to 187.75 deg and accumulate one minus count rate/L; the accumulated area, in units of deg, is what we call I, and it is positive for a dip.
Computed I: 6.4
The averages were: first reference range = 19.9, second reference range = 17.4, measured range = 15.7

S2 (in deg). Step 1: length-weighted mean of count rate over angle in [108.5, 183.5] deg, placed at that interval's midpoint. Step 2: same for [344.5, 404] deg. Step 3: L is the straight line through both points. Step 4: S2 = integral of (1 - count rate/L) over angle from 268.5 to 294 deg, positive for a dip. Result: 5.4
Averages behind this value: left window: 17.3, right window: 21.5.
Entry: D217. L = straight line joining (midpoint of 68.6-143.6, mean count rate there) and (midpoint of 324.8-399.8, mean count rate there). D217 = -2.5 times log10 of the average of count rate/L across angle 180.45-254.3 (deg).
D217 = 0.14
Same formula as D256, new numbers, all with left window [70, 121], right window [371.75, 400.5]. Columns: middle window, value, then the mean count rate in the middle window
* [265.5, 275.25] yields 1.8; 16.8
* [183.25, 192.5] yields 2.3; 15.8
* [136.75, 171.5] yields 8.5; 16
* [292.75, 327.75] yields 1.5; 19.6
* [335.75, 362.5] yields -2.9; 22.4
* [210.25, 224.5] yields 1.1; 19.2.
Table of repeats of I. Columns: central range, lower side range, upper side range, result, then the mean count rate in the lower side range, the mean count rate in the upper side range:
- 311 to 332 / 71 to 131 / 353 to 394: 0.5 deg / 21.1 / 21.5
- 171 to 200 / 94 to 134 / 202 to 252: 4.7 deg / 19.9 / 19.2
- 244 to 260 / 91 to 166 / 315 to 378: 0.8 deg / 18.4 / 22.2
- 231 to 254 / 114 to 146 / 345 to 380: 1.0 deg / 18.6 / 22.6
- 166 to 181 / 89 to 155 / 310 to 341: 2.9 deg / 18.8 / 21.1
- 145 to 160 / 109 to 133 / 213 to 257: 2.9 deg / 19.8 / 19.3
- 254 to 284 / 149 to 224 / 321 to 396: 3.4 deg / 17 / 21.5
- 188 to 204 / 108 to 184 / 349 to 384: 0.8 deg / 17.3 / 21.8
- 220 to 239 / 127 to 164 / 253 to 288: -2.3 deg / 16.9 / 16.9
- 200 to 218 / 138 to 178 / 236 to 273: -1.4 deg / 15.9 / 19.1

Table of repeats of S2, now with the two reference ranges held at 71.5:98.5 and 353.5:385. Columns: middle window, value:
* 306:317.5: 1.0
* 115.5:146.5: 5.3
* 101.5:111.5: 1.1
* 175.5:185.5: 2.8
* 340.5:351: -0.3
